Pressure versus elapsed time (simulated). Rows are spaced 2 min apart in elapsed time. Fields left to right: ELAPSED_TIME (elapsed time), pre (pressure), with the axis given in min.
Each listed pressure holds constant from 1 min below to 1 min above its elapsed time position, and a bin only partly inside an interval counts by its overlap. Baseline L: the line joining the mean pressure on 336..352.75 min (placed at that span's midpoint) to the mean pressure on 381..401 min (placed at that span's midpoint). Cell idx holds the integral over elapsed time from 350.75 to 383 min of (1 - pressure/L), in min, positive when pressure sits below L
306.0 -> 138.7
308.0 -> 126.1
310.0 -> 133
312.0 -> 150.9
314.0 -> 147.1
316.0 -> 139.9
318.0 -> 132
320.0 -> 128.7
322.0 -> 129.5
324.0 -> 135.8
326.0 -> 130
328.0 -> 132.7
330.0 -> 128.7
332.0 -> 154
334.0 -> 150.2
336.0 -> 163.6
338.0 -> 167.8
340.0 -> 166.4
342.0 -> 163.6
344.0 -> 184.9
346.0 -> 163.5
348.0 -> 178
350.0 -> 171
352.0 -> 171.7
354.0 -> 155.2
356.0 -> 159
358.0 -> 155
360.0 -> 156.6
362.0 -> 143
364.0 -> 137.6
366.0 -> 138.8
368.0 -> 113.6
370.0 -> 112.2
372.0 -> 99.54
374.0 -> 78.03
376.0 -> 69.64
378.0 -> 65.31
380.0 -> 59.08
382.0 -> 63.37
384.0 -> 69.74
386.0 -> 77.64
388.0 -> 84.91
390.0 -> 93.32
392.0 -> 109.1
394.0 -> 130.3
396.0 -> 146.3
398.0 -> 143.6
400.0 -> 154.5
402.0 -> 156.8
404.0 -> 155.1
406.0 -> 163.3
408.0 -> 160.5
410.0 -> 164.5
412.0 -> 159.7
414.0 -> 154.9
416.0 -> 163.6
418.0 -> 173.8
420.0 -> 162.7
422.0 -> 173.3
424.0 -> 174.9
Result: 5.7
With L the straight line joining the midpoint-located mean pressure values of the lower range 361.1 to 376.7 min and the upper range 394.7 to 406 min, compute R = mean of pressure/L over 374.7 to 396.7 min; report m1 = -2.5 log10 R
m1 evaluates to 0.48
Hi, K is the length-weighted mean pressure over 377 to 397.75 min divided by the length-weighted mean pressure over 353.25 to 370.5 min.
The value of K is 0.6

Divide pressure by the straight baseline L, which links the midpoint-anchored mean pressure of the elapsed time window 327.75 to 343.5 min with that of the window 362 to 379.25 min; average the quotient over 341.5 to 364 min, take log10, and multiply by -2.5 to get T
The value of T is -0.24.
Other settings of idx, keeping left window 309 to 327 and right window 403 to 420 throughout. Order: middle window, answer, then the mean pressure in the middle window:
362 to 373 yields 2.01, 122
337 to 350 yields -2.48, 171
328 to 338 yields -0.63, 149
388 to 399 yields 2.54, 121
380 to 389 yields 4.79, 72.3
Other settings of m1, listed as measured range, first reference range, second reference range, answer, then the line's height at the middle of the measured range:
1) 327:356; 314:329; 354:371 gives -0.17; 137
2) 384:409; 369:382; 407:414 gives 0.01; 128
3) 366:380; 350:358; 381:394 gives 0.31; 119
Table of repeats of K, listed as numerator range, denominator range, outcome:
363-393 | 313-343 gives 0.63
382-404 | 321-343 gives 0.79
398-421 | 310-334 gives 1.16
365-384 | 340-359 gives 0.53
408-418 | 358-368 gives 1.14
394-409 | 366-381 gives 1.72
